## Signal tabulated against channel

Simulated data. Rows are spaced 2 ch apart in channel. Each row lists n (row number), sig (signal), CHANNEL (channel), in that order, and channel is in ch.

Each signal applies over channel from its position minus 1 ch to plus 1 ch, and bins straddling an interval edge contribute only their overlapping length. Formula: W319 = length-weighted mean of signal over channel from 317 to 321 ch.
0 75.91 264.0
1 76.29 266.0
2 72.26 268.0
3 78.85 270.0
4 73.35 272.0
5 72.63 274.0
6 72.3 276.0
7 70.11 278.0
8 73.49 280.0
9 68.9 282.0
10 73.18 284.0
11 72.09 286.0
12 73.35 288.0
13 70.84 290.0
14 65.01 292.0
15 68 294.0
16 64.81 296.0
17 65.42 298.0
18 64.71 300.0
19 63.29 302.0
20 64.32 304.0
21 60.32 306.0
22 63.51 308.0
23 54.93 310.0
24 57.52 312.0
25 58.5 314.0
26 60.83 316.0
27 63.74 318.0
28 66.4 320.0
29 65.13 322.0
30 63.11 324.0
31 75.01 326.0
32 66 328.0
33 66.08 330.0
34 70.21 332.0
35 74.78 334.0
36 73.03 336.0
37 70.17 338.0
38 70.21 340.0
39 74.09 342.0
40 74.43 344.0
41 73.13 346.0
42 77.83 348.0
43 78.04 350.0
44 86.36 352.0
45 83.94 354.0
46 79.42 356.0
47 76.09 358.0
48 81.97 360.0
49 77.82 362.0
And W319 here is 65.1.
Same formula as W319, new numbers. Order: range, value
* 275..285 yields 71.6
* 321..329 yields 67.3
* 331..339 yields 72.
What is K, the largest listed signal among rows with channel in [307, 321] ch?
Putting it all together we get 66.4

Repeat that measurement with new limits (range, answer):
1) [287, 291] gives 73.35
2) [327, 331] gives 66.08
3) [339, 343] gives 74.09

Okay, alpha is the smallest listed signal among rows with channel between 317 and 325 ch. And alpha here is 63.11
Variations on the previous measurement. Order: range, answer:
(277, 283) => 68.9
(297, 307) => 60.32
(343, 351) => 73.13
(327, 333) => 66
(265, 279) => 70.11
